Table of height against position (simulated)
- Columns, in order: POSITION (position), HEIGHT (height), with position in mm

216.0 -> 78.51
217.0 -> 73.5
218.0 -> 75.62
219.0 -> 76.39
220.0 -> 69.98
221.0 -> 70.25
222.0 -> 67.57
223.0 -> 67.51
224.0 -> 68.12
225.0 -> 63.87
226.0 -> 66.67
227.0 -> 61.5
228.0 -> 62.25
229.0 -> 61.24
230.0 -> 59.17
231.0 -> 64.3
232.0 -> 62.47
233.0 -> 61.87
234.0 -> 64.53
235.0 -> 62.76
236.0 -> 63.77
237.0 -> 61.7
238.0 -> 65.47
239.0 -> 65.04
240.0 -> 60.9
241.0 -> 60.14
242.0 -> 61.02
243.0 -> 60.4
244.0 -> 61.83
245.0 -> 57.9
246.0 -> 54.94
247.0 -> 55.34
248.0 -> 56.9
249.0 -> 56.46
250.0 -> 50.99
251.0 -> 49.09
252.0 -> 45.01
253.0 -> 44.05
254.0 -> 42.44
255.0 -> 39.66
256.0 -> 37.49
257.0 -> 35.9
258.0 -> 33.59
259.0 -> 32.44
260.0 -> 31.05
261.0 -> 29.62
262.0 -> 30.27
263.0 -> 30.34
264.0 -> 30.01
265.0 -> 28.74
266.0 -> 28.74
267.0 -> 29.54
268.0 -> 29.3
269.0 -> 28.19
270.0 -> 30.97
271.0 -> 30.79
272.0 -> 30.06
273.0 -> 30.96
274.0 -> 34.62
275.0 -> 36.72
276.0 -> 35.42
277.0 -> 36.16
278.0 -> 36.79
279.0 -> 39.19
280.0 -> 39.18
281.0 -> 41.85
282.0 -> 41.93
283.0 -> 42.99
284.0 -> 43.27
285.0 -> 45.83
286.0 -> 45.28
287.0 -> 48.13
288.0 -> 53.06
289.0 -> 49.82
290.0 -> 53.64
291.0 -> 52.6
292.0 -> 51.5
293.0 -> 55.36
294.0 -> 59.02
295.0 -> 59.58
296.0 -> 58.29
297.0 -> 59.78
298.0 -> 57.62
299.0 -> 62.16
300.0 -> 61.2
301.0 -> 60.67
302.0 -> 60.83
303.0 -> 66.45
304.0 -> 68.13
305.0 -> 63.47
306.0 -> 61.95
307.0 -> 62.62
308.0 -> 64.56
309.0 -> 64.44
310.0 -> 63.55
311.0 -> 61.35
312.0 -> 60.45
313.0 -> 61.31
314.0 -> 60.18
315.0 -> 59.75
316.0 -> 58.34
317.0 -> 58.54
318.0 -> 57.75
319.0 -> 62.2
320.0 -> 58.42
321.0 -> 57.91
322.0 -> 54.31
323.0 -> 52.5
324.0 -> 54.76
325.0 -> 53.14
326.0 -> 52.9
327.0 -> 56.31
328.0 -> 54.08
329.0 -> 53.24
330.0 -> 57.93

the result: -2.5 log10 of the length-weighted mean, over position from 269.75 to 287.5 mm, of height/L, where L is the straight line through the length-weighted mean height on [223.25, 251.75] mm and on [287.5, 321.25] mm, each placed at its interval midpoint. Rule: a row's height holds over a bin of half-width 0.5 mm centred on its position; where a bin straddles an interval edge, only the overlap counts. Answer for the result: 0.483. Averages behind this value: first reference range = 60.7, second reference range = 59.6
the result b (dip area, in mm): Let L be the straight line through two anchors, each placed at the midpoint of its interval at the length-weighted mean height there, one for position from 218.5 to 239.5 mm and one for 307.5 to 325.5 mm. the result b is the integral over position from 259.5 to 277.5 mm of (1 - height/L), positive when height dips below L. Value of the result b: 8.99 mm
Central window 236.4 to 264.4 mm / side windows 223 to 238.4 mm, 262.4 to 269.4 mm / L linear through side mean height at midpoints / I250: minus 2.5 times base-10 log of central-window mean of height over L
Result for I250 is -0.069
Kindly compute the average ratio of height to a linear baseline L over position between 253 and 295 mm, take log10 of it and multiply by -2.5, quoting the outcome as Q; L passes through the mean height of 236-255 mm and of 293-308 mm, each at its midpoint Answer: 0.45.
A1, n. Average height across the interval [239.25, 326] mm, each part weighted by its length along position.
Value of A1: 49.2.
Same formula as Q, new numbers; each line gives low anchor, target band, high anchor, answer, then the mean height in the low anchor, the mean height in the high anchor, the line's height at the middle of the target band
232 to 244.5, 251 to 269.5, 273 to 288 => 0.44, 62.5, 40.6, 51.1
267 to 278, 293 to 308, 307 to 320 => -0.18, 32.4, 61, 51.9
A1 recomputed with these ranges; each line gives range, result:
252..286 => 35.4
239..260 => 49.7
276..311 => 53.7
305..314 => 62.5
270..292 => 41.3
